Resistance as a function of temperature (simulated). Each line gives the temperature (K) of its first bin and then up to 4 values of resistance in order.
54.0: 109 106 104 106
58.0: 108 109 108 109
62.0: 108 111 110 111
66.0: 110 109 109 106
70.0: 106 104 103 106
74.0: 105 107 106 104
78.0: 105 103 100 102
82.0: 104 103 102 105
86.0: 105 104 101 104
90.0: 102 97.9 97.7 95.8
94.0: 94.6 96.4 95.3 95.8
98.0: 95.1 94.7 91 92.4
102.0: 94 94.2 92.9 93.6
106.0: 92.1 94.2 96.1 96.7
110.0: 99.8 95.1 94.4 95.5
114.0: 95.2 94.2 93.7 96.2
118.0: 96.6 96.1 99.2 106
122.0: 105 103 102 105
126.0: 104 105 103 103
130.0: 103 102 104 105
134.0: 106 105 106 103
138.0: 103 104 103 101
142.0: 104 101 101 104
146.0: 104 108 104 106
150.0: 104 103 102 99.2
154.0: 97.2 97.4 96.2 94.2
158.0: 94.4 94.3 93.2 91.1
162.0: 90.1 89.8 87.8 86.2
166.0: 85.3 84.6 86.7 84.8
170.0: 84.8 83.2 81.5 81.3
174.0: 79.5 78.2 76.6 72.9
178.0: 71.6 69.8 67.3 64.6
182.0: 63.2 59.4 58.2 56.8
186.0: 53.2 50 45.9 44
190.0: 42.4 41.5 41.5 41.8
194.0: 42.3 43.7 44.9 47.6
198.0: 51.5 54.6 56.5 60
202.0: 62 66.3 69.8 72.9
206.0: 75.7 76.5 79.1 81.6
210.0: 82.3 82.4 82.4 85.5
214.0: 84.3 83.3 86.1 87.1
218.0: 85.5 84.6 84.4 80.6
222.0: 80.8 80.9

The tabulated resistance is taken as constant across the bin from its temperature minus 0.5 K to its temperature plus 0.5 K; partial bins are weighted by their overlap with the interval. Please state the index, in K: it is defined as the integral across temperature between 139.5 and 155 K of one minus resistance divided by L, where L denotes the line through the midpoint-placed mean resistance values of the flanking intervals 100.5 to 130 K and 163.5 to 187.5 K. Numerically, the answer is -3.2 K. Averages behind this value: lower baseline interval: 98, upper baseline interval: 73.6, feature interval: 103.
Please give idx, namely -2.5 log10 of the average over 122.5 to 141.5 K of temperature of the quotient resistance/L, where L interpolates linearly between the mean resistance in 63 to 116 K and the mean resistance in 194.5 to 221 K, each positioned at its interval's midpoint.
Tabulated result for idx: -0.15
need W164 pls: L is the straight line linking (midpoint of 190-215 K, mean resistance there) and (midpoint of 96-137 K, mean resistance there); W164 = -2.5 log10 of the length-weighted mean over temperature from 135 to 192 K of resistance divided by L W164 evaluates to -0.05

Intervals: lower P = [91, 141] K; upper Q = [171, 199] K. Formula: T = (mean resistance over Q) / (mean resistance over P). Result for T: 0.59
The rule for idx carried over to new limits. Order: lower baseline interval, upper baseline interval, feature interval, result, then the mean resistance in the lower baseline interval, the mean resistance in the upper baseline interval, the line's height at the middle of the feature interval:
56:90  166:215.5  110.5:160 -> -0.19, 106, 66.5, 85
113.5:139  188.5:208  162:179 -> -0.12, 102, 55.1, 73.1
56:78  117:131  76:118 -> 0.07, 107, 102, 105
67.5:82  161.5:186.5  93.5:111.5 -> 0.02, 105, 75.9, 96.6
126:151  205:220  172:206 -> 0.45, 104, 82.3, 89.2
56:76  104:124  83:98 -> 0.03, 108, 97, 102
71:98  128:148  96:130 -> 0.06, 102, 104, 103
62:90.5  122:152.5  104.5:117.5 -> 0.10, 105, 104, 104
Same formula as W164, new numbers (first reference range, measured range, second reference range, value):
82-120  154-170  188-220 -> -0.15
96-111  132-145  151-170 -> -0.12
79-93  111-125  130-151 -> 0.05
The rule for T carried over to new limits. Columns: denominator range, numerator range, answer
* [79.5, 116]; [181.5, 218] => 0.65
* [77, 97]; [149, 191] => 0.78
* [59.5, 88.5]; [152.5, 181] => 0.81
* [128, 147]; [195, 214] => 0.66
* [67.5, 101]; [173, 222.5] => 0.66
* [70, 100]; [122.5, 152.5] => 1.02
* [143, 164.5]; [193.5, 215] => 0.68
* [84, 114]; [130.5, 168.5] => 1.02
